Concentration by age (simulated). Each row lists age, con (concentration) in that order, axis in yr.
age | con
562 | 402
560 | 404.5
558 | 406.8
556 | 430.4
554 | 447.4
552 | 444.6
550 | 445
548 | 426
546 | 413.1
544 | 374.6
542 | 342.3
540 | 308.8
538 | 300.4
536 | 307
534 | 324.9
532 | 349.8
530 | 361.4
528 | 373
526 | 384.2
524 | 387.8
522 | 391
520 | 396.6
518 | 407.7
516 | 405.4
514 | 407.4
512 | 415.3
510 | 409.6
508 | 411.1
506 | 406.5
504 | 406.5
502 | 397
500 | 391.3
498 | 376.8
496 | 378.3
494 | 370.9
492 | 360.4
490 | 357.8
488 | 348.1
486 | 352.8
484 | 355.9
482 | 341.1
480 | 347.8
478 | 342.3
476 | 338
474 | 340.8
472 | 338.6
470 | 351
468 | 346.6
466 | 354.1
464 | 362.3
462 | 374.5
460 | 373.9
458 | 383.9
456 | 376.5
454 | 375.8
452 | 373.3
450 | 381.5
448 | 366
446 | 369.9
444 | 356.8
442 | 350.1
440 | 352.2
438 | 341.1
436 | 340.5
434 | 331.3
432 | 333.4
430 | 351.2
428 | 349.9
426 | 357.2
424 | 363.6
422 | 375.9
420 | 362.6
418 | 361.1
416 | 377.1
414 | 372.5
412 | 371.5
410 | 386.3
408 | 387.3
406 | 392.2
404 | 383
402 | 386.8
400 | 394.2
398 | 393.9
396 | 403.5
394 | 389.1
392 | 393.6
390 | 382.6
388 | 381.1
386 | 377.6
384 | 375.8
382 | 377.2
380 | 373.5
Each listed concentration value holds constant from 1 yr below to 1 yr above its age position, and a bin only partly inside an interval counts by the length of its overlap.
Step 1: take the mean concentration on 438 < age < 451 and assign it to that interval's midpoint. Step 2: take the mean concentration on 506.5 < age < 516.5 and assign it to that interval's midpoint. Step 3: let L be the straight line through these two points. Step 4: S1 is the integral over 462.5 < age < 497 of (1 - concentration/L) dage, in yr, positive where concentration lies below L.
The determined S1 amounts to 3.1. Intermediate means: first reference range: 361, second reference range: 410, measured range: 352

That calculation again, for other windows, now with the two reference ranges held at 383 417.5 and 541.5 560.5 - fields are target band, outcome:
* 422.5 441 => 2.07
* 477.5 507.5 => 2.50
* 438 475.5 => 3.27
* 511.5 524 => 0.20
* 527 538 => 1.94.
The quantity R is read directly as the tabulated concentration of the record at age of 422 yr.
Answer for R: 375.9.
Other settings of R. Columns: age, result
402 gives 386.8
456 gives 376.5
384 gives 375.8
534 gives 324.9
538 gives 300.4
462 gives 374.5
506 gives 406.5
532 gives 349.8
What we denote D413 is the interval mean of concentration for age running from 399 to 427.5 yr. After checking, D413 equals 376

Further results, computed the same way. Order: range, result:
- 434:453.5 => 358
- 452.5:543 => 367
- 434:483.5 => 357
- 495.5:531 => 395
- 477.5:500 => 359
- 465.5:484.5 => 345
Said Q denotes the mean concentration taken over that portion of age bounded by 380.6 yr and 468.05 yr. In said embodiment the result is 371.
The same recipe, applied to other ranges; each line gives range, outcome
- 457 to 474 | 359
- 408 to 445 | 358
